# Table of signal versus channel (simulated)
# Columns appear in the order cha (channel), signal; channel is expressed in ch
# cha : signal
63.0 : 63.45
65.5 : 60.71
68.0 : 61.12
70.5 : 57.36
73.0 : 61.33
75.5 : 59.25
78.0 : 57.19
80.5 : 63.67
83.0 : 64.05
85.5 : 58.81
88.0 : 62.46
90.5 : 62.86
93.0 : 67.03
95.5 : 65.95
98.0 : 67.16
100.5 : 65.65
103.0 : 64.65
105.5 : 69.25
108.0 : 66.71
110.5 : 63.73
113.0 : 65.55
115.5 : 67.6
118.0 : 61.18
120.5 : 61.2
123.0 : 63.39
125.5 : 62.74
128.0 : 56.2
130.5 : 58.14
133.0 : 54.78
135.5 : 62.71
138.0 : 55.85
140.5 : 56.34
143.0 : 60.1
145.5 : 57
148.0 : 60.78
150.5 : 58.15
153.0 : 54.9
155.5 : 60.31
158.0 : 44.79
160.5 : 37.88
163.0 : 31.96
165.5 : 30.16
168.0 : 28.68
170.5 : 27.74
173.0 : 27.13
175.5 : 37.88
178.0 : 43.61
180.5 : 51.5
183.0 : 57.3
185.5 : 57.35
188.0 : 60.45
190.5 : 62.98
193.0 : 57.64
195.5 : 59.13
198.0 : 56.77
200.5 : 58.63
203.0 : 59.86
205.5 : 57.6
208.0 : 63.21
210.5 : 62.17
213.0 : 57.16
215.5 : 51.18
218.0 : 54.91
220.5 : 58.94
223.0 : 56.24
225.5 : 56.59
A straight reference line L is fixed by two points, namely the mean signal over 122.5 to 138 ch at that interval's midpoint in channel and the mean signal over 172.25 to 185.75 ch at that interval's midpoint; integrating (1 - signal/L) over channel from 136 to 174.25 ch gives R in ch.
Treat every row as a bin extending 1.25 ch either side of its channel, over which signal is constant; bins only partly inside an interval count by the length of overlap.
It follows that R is 4.7 ch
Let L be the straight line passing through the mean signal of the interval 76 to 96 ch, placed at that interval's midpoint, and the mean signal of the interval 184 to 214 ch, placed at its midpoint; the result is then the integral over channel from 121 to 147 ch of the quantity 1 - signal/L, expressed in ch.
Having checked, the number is 1.0 ch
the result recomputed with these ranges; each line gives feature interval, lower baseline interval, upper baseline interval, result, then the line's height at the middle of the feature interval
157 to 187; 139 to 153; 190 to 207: 9.6 ch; 58.5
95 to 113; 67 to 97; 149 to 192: -2.6 ch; 57.8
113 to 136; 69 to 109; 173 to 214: -0.1 ch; 60.7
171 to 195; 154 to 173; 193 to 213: -0.8 ch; 48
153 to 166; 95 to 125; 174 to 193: 3.2 ch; 56.9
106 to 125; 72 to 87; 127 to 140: -1.9 ch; 58.6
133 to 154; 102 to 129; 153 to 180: -3.6 ch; 49.8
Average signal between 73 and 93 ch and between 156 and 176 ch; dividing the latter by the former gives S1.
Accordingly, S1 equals 0.6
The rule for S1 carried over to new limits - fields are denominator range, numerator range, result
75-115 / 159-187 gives 0.61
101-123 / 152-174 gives 0.59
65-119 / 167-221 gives 0.83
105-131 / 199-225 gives 0.92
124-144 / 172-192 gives 0.86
